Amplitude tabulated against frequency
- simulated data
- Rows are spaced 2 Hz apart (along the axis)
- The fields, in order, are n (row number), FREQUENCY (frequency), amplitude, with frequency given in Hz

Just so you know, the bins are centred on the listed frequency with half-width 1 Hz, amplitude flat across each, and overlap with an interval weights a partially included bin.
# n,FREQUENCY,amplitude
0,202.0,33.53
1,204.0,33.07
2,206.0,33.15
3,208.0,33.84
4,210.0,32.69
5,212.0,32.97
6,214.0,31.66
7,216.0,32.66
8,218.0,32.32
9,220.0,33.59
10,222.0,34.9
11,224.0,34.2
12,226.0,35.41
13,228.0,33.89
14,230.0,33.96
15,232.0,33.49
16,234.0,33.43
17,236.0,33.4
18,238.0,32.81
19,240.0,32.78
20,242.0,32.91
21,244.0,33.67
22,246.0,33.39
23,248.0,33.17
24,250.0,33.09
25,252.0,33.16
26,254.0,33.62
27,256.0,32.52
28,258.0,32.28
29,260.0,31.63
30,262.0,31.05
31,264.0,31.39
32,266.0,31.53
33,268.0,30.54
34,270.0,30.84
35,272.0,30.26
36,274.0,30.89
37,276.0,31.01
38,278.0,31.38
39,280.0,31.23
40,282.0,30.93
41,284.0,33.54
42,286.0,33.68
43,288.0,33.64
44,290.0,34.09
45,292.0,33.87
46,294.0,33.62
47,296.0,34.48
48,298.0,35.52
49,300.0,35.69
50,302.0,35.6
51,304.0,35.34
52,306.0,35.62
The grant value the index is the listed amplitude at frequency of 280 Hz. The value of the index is 31.23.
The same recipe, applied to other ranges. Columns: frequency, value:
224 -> 34.2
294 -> 33.62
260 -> 31.63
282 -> 30.93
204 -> 33.07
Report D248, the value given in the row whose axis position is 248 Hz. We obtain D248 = 33.17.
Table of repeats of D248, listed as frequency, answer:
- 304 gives 35.34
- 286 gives 33.68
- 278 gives 31.38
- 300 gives 35.69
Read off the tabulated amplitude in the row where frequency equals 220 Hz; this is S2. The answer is 33.59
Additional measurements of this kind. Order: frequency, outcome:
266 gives 31.53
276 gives 31.01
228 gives 33.89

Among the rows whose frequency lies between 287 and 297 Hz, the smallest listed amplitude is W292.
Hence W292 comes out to 33.62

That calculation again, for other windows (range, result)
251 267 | 31.05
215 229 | 32.32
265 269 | 30.54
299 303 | 35.6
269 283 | 30.26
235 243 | 32.78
